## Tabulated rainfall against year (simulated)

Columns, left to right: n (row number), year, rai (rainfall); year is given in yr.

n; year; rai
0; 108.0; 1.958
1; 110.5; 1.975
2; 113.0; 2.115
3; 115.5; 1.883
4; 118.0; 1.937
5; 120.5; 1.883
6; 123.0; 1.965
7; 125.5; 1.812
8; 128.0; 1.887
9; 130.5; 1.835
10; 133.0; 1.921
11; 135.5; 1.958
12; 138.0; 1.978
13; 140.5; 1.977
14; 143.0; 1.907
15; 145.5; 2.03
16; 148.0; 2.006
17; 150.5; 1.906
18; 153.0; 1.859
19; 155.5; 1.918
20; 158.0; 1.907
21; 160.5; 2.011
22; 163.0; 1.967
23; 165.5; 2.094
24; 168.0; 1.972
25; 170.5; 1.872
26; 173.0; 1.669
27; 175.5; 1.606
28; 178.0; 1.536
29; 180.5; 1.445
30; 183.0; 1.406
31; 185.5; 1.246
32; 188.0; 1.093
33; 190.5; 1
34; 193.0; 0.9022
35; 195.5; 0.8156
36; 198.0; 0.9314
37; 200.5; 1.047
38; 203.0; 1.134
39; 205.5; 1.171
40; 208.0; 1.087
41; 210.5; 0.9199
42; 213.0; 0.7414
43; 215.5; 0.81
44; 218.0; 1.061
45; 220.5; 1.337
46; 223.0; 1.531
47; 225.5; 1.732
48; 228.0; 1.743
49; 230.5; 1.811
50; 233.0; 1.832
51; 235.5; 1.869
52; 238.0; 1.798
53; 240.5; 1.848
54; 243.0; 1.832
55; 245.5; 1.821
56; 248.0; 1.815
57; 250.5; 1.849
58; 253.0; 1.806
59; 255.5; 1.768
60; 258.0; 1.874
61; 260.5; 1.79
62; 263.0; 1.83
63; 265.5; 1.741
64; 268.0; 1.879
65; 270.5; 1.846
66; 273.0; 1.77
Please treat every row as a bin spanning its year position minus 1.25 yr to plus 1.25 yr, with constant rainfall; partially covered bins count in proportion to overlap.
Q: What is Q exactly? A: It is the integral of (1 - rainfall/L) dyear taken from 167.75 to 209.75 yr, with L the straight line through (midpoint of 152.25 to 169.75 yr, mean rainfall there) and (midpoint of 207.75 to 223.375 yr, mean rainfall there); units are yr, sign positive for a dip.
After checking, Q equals 6.6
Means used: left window 1.96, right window 1.04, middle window 1.27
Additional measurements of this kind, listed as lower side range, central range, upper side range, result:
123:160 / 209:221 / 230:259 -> 5.8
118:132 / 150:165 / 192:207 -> -4.4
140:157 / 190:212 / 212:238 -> 8.4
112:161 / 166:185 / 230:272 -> 2.5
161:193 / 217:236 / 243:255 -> 1.4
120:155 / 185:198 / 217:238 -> 5.6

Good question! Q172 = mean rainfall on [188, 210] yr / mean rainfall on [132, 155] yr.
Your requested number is 0.52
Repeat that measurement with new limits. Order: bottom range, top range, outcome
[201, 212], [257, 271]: 1.71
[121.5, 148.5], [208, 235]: 0.70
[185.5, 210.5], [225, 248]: 1.77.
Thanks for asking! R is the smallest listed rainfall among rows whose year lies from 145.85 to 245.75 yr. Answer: 0.7414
